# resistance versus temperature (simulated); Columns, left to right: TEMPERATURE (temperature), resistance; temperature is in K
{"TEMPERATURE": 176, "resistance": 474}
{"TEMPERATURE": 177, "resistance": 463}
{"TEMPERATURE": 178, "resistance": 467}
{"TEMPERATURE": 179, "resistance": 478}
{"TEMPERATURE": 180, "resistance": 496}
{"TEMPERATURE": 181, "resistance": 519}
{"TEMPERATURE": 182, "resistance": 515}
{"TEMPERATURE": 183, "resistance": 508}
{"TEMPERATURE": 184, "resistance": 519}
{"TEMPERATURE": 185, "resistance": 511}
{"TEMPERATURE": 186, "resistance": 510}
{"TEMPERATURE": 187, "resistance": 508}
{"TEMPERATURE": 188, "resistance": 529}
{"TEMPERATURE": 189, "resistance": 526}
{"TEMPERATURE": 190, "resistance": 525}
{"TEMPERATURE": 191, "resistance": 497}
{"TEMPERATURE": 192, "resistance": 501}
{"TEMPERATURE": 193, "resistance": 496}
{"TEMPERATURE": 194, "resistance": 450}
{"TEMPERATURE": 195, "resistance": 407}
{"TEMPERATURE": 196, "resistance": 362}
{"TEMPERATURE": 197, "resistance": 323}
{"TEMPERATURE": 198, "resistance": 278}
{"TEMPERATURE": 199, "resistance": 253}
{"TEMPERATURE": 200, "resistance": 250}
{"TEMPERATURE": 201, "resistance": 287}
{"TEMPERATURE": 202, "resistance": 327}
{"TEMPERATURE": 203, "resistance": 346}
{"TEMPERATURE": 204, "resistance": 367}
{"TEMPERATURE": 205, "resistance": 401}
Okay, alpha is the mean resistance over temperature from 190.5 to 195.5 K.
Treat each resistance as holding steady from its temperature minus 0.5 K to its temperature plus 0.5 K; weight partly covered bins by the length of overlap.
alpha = 470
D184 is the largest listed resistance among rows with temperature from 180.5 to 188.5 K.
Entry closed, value 529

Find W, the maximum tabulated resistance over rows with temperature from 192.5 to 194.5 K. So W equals 496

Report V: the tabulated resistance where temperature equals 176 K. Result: 474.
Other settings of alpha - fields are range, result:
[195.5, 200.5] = 293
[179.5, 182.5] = 510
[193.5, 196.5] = 406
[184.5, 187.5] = 510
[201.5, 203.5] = 336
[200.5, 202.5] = 307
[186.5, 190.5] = 522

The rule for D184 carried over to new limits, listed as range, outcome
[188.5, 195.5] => 526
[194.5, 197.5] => 407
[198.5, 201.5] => 287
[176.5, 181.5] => 519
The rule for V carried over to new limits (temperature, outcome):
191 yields 497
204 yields 367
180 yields 496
